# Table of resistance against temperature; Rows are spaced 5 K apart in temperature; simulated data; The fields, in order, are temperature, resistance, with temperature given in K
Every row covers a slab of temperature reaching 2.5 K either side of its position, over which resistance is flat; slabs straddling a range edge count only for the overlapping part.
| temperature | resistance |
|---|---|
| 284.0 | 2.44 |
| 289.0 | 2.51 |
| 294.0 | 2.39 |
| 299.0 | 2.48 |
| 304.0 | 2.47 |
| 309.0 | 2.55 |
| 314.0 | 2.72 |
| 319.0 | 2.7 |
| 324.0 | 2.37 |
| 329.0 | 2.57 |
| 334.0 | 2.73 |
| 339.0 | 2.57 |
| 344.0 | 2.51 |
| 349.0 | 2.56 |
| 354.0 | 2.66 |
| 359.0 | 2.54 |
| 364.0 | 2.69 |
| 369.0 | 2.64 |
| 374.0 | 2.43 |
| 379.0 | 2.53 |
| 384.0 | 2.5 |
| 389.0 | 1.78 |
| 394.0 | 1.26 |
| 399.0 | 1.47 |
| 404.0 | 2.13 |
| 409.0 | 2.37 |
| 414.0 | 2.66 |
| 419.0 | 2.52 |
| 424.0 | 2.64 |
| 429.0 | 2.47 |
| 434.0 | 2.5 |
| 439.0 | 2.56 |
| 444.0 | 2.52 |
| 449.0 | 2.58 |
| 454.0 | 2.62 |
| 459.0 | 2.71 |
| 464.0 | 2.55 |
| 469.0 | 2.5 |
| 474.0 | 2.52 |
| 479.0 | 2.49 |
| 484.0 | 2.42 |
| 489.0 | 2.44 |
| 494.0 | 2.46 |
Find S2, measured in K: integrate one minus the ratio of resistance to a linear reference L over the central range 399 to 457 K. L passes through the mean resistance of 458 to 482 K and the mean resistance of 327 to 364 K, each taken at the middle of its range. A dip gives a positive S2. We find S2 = 2.2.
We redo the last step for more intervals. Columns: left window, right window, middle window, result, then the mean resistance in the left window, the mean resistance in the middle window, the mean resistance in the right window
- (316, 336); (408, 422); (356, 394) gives 2.87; 2.59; 2.37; 2.54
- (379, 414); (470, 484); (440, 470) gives -2.85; 2.02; 2.58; 2.49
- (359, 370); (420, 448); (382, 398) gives 5.00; 2.64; 1.79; 2.54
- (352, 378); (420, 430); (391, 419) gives 5.96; 2.59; 2.02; 2.56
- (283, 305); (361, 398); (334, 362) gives -3.25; 2.46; 2.58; 2.23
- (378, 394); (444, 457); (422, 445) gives -0.76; 2.09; 2.54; 2.59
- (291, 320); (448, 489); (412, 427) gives -0.35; 2.54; 2.6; 2.54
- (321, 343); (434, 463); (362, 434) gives 7.79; 2.56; 2.3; 2.59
